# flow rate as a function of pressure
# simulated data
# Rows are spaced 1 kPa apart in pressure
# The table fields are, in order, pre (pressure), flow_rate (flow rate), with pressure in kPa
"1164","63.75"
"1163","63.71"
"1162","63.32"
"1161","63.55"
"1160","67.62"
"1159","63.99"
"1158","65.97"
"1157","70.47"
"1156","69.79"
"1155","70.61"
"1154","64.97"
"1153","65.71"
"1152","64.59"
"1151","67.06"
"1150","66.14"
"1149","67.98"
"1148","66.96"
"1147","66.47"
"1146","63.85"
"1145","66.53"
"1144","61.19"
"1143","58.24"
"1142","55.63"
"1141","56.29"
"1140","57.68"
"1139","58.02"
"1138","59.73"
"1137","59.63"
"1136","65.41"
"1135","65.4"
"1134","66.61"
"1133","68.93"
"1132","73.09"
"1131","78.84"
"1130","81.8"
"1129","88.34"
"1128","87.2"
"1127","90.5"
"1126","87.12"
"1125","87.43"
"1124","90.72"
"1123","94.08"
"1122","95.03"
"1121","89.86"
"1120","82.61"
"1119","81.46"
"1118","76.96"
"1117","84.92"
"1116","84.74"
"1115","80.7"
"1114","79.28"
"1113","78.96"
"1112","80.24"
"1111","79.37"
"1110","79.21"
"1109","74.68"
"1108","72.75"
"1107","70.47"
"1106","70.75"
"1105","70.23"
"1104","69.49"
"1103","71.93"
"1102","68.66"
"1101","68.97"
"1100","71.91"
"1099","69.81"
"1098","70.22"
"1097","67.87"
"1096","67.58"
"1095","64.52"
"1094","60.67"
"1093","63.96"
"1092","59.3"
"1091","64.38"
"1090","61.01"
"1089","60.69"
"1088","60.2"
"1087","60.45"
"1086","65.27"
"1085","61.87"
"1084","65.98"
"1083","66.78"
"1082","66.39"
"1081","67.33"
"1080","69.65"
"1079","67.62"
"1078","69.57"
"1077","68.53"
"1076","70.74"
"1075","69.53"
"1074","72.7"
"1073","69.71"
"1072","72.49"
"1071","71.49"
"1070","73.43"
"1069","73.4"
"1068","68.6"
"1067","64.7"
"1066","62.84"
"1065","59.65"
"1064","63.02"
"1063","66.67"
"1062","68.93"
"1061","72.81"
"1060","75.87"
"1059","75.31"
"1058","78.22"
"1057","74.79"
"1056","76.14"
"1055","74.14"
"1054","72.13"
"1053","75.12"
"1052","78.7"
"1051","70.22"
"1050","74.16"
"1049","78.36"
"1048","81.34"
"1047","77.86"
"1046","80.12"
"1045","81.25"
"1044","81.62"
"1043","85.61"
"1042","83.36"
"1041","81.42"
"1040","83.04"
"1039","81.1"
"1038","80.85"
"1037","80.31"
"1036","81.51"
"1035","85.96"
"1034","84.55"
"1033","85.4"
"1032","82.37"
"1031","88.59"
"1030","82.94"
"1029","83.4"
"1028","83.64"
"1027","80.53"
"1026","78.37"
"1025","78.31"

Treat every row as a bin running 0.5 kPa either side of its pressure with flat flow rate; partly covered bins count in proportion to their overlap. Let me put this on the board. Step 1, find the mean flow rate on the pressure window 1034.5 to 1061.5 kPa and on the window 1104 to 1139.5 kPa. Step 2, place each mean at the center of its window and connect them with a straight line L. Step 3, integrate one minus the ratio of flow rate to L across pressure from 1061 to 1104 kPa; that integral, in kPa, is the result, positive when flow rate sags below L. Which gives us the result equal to 6.2 kPa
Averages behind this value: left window 78.6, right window 78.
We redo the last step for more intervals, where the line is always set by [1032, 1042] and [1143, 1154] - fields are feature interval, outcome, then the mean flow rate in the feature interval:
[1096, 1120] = -1.1 kPa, 74.9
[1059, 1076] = 1.9 kPa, 69.3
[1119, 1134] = -3.5 kPa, 84.6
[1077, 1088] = 1.4 kPa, 65.9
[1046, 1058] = 0.6 kPa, 76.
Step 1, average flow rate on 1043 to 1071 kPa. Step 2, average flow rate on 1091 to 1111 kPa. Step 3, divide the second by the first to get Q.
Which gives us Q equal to 0.9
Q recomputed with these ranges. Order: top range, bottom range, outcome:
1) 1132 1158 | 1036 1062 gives 0.82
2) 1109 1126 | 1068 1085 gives 1.21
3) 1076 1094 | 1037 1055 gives 0.82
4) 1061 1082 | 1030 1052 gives 0.84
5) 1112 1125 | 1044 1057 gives 1.11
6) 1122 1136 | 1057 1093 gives 1.20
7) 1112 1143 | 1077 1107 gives 1.15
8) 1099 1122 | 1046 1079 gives 1.07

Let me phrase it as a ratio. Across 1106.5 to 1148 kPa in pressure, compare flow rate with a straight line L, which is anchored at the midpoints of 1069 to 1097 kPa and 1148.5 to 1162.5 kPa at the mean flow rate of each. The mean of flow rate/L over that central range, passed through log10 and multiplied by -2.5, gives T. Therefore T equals -0.130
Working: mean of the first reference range 66.5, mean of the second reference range 66.6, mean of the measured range 75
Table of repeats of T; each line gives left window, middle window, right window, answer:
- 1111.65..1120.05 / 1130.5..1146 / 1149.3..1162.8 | 0.152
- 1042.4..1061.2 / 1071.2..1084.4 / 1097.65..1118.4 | 0.106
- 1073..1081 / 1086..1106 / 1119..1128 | 0.176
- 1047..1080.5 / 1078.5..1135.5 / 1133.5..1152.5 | -0.111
